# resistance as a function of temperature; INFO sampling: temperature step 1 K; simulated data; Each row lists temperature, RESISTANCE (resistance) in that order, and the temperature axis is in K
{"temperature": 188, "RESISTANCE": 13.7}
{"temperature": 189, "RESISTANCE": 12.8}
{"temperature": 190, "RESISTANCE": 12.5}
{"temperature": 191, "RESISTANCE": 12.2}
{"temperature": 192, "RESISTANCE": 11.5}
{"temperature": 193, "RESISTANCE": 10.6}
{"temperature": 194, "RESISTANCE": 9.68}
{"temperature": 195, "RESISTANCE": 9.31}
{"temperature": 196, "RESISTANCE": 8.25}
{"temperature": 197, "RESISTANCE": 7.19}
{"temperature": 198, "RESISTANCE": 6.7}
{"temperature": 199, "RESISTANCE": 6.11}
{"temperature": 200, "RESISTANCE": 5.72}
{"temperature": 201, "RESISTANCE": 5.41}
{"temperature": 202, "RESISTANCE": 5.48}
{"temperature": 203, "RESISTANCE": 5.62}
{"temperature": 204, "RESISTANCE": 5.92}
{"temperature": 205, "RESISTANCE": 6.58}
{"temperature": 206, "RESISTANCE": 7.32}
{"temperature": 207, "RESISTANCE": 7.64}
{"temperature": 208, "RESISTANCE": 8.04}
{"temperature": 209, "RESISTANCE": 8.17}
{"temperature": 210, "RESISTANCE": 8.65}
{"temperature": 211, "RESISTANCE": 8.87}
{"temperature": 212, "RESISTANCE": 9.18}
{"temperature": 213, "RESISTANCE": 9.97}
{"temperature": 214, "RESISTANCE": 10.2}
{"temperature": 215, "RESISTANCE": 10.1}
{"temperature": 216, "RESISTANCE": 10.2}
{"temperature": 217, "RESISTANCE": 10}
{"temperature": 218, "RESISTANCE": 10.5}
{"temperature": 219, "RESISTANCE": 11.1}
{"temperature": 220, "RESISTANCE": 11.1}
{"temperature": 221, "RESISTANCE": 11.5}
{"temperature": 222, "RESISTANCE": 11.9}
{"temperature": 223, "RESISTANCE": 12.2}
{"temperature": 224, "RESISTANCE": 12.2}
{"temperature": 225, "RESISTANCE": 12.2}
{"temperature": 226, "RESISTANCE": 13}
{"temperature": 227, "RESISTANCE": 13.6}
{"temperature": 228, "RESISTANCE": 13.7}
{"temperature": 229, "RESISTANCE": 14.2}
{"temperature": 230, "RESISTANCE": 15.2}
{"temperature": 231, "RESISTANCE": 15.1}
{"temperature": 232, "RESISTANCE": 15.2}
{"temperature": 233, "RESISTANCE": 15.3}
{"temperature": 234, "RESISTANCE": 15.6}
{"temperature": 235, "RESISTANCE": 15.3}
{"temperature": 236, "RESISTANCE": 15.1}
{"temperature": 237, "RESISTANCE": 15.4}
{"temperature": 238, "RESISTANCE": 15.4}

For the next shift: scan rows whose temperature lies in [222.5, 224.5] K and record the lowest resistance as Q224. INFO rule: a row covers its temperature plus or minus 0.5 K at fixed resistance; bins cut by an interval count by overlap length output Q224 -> 12.2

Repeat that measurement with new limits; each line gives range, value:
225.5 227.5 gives 13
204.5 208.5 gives 6.58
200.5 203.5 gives 5.41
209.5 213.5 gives 8.65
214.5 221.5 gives 10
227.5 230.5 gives 13.7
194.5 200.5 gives 5.72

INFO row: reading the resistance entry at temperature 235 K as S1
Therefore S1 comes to 15.3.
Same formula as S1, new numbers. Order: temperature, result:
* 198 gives 6.7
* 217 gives 10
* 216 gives 10.2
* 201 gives 5.41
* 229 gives 14.2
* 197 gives 7.19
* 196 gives 8.25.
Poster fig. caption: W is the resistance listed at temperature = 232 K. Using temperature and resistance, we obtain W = 15.2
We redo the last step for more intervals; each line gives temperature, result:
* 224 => 12.2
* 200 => 5.72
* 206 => 7.32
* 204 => 5.92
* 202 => 5.48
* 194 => 9.68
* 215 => 10.1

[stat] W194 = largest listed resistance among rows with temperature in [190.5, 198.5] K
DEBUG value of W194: 12.2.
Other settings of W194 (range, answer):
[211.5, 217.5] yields 10.2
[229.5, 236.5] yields 15.6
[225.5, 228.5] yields 13.7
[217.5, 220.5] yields 11.1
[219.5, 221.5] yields 11.5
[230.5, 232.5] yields 15.2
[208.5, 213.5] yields 9.97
